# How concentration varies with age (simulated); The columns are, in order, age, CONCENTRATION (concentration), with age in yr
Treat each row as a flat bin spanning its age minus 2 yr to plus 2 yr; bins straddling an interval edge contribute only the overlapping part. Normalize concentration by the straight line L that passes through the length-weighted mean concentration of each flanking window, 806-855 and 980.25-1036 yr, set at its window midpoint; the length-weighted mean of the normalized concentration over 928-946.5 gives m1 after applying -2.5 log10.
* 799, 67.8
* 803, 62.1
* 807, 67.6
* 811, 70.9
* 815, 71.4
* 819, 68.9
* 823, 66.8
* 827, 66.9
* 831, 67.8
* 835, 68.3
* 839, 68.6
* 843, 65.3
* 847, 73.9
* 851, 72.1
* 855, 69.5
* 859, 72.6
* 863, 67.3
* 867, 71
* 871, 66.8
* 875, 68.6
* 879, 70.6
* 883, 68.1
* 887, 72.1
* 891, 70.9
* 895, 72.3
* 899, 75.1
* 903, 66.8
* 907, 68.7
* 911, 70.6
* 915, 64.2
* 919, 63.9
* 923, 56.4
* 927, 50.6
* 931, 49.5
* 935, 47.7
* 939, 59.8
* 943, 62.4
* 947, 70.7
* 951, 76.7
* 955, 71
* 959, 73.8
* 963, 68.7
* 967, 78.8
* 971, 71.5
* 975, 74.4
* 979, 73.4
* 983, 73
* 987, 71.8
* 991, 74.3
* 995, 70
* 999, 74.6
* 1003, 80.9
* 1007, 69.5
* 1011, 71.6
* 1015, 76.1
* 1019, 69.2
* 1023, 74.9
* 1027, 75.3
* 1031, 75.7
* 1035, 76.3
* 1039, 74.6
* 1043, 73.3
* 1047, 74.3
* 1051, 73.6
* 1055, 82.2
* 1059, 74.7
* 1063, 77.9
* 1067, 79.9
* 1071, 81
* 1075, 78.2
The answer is 0.27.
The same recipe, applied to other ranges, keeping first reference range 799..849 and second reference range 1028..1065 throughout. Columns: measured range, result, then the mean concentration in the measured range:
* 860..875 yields 0.02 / 68.7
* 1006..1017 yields 0.03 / 72.7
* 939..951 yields 0.08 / 67.1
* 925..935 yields 0.40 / 49.6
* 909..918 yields 0.07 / 67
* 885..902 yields -0.03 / 72.3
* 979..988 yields 0.01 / 72.7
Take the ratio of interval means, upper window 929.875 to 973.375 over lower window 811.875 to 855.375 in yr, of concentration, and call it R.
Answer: 1.0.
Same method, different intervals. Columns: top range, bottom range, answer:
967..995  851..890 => 1.05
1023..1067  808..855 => 1.10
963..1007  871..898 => 1.05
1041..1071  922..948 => 1.37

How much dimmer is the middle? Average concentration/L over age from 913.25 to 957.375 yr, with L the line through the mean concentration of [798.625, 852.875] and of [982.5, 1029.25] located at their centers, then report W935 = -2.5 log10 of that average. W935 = 0.17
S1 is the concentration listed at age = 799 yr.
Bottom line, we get 67.8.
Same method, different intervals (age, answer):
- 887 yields 72.1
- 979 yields 73.4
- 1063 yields 77.9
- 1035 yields 76.3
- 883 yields 68.1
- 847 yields 73.9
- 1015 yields 76.1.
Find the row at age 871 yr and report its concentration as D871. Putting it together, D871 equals 66.8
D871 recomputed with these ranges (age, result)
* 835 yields 68.3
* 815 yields 71.4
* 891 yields 70.9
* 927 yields 50.6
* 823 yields 66.8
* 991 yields 74.3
